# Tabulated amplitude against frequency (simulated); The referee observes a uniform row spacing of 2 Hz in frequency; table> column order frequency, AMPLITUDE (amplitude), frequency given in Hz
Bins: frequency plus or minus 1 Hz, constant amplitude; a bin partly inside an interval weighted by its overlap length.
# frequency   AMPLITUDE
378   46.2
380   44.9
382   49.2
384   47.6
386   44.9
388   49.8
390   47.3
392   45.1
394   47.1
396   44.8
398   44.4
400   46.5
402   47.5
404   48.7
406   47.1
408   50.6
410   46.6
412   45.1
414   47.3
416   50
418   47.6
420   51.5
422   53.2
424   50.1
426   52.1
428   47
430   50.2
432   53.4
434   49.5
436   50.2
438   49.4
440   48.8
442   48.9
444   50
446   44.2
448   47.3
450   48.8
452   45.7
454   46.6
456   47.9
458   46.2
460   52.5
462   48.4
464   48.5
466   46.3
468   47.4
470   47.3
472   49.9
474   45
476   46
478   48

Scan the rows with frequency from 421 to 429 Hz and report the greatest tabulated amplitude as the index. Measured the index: 53.2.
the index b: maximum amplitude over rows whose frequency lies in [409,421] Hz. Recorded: 51.5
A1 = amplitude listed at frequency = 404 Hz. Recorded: 48.7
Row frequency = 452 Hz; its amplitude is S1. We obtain 45.7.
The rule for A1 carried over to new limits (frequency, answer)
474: 45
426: 52.1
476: 46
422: 53.2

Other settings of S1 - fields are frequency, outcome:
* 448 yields 47.3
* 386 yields 44.9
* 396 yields 44.8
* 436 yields 50.2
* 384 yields 47.6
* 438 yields 49.4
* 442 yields 48.9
